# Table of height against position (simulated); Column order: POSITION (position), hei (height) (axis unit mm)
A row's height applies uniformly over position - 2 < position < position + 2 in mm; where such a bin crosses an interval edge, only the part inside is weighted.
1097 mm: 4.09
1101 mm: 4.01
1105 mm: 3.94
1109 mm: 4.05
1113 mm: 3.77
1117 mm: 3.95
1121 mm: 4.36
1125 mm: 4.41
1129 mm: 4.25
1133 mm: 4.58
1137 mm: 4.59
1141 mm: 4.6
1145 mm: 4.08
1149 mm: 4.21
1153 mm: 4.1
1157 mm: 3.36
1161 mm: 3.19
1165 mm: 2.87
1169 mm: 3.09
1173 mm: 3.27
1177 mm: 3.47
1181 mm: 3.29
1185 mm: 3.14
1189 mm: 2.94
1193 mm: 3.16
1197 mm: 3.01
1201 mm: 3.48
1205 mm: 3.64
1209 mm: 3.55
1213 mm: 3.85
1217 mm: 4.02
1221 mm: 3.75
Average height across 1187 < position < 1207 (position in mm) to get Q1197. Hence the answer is 3.25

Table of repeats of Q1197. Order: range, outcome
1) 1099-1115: 3.94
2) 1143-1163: 3.79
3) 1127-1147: 4.42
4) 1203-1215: 3.68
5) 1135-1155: 4.32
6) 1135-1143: 4.59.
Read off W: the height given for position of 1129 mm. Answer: 4.25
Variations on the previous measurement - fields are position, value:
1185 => 3.14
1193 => 3.16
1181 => 3.29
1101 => 4.01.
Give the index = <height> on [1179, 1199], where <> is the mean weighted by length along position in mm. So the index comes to 3.11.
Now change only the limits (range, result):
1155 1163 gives 3.27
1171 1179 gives 3.37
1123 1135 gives 4.41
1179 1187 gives 3.21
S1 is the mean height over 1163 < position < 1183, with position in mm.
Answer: 3.2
